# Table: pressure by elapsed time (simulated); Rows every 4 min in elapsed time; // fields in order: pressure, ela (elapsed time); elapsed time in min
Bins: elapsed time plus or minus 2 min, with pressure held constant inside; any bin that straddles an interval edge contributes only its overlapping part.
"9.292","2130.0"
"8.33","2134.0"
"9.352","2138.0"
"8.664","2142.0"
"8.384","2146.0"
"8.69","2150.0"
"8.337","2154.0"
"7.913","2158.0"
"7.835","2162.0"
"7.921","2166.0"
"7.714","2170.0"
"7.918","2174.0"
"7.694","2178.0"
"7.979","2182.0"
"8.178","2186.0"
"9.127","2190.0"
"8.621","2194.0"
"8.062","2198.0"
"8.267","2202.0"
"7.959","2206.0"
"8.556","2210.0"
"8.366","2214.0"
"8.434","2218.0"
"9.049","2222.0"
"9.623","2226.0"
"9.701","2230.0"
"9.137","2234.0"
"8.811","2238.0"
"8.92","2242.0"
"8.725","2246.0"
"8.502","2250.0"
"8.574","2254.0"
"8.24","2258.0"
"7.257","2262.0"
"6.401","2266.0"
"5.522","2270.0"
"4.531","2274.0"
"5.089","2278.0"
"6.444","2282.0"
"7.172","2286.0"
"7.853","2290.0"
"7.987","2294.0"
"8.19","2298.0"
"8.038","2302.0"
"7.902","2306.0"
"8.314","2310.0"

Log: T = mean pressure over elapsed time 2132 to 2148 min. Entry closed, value 8.68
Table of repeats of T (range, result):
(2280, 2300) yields 7.53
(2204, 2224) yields 8.47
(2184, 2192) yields 8.65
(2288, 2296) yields 7.92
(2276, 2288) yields 6.23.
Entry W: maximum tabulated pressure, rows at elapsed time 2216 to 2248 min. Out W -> 9.701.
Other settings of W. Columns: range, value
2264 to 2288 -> 7.172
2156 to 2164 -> 7.913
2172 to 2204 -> 9.127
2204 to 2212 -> 8.556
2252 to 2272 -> 8.574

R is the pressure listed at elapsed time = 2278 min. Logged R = 5.089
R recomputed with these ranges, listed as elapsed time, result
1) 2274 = 4.531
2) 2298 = 8.19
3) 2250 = 8.502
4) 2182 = 7.979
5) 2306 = 7.902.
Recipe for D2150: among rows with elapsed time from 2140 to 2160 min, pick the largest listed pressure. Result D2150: 8.69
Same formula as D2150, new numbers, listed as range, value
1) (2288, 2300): 8.19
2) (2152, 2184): 8.337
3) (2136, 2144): 9.352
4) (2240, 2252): 8.92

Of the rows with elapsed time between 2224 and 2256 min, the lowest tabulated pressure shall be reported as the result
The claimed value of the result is 8.502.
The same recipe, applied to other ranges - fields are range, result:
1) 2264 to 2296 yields 4.531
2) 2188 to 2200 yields 8.062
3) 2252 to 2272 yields 5.522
